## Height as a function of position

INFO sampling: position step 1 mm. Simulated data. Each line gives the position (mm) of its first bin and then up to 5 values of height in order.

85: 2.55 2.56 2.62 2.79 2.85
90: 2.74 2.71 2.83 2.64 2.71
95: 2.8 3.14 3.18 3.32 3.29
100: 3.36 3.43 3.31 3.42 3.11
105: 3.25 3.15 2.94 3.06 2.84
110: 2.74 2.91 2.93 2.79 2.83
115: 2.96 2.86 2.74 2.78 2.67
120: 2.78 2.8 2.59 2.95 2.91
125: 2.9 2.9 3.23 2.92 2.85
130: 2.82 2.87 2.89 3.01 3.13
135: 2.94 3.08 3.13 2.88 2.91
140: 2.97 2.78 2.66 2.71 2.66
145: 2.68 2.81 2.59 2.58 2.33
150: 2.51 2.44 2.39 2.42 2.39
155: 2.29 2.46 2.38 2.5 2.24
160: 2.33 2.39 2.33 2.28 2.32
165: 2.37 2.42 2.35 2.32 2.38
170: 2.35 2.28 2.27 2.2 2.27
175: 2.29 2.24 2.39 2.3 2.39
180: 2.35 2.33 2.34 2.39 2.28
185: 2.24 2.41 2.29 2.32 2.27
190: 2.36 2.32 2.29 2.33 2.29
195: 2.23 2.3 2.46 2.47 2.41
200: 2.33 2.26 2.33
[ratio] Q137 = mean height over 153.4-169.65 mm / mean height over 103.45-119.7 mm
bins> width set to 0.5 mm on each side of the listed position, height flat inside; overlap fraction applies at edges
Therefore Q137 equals 0.8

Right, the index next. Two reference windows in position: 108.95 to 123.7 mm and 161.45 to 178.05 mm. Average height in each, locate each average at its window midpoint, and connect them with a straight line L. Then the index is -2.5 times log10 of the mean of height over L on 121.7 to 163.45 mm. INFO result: -0.05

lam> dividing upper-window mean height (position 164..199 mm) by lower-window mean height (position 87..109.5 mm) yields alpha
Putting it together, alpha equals 0.77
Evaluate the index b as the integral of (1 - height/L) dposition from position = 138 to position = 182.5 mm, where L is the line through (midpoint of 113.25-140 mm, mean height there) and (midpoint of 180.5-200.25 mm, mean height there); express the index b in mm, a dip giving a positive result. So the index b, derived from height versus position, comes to 2.7 mm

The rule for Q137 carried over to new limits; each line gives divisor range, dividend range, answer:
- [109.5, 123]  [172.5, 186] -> 0.82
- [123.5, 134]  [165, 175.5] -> 0.79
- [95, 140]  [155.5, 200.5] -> 0.78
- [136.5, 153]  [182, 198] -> 0.87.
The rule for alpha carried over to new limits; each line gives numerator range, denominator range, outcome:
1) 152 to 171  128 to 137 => 0.80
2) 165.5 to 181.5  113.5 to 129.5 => 0.81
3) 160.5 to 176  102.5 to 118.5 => 0.78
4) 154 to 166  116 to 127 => 0.83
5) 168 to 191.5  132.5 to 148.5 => 0.81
